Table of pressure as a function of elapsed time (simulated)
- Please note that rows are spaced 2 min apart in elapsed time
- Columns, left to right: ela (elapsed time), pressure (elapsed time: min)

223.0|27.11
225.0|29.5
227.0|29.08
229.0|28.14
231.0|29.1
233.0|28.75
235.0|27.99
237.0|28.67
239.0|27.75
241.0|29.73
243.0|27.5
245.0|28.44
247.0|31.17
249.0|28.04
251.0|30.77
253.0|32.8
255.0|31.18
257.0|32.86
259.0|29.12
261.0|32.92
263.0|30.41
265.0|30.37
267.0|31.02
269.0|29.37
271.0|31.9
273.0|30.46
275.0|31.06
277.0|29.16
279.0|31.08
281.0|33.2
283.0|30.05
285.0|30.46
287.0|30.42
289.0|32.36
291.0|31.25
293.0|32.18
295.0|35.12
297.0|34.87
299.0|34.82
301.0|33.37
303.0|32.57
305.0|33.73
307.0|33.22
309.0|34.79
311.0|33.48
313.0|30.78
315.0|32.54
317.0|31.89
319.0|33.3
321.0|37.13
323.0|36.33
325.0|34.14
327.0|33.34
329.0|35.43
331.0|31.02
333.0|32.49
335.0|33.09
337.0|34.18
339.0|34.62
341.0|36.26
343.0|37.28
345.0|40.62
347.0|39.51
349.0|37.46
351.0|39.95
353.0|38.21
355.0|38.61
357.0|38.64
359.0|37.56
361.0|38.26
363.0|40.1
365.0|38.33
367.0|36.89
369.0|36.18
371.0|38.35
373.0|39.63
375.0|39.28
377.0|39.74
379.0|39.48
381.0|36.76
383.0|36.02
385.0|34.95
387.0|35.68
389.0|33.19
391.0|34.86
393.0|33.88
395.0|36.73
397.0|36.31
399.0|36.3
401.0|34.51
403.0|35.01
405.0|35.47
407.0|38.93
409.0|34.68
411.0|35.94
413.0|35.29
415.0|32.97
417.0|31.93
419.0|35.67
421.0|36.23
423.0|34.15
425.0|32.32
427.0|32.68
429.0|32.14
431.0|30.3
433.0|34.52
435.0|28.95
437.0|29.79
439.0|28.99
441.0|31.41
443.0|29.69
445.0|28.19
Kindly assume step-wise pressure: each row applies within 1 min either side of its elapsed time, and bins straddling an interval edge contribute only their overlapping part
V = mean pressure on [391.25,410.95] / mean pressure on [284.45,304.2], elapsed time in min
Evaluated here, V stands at 1.09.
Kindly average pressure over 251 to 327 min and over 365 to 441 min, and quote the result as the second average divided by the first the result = 1.1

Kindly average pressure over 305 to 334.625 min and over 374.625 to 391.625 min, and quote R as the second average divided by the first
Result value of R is 1.1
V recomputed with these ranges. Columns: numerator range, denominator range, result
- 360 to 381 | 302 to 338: 1.15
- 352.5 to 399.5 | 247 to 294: 1.20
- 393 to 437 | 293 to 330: 1.01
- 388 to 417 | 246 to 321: 1.10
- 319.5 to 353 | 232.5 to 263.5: 1.20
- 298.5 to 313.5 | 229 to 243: 1.17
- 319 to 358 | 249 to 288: 1.17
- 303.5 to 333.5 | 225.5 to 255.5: 1.15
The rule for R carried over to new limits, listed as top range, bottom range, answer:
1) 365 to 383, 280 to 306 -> 1.17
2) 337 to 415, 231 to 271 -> 1.23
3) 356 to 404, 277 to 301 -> 1.15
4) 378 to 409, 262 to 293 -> 1.16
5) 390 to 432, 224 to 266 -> 1.16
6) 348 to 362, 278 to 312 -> 1.17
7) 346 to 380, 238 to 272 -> 1.27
